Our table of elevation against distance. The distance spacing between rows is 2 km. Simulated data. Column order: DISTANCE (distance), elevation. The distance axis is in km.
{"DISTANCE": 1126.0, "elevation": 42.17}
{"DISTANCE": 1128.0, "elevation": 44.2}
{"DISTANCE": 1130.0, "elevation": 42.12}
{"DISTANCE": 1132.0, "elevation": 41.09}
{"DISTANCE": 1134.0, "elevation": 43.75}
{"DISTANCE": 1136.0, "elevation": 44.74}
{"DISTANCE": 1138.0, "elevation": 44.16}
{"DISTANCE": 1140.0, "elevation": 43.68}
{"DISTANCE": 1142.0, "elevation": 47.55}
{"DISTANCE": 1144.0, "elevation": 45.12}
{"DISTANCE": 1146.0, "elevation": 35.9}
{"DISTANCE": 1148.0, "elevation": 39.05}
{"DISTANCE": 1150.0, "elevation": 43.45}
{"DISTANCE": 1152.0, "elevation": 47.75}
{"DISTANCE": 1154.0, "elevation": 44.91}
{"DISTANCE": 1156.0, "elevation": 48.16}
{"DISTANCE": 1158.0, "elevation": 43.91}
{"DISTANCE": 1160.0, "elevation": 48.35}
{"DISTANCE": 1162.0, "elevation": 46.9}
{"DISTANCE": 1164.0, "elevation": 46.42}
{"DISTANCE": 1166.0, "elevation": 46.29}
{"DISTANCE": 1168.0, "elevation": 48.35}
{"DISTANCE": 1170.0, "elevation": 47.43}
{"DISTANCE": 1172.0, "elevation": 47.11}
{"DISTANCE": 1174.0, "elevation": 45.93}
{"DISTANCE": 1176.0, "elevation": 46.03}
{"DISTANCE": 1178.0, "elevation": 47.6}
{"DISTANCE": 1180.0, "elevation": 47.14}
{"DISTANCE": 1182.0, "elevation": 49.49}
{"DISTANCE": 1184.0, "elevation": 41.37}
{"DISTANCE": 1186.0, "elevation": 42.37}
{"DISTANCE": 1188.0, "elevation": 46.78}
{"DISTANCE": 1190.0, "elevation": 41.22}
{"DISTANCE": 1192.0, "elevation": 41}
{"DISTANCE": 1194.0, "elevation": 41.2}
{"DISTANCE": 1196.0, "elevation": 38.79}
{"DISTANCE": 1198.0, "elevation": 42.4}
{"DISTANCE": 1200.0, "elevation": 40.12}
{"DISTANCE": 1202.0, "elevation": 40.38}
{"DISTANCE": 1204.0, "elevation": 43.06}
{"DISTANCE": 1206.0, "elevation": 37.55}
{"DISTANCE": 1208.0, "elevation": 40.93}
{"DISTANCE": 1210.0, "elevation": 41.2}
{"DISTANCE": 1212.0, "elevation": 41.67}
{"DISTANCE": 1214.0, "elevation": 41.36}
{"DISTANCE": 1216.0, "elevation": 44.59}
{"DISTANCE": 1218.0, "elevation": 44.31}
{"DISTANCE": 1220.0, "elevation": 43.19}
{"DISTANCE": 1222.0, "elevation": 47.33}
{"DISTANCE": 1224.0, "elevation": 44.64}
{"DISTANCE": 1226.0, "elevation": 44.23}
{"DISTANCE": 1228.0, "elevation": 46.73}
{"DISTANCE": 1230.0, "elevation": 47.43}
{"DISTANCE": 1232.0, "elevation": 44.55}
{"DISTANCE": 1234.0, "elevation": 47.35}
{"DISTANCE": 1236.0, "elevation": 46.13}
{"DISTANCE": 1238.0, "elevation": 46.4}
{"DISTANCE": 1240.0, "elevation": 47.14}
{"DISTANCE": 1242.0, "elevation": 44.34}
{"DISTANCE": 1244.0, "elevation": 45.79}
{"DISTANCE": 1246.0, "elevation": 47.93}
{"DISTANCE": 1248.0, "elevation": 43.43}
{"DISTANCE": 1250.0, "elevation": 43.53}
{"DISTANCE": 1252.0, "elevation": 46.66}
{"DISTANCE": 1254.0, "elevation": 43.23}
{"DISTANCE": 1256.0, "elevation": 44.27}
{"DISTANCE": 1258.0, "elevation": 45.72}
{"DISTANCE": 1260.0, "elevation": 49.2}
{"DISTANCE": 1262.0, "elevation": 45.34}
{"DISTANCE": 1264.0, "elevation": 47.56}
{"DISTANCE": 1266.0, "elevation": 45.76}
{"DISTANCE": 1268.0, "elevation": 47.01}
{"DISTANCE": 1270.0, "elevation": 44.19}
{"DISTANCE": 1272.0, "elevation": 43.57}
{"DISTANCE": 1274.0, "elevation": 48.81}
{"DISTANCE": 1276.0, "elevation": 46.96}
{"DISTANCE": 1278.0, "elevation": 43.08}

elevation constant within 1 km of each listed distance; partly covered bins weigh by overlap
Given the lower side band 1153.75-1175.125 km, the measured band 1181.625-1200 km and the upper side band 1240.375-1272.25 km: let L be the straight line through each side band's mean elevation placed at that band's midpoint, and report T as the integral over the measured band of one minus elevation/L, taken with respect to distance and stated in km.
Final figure 1.6 km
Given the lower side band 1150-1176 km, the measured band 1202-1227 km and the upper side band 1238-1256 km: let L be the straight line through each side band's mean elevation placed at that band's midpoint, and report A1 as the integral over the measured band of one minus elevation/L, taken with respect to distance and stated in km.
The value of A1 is 1.7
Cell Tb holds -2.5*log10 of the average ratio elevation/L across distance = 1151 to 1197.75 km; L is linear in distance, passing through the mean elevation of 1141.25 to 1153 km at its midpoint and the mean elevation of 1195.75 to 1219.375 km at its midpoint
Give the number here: -0.075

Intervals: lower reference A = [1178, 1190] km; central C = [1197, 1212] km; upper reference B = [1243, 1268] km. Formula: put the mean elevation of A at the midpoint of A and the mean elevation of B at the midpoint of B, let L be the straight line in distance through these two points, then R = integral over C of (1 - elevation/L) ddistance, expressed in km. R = 1.5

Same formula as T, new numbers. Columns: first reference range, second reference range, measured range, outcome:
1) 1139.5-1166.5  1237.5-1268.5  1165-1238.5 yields 1.87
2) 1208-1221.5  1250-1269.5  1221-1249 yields -1.14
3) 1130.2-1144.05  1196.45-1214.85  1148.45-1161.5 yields -0.77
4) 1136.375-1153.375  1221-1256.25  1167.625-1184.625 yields -1.01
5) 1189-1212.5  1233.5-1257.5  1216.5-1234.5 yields -0.86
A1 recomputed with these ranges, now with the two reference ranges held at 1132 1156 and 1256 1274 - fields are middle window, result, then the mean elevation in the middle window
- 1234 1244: -0.1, 46.1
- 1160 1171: -0.8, 47.2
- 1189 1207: 1.7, 40.6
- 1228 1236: -0.2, 46.4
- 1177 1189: -0.4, 45.8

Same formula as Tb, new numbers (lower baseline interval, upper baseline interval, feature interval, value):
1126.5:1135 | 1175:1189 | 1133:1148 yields 0.00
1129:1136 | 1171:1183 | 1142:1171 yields 0.00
